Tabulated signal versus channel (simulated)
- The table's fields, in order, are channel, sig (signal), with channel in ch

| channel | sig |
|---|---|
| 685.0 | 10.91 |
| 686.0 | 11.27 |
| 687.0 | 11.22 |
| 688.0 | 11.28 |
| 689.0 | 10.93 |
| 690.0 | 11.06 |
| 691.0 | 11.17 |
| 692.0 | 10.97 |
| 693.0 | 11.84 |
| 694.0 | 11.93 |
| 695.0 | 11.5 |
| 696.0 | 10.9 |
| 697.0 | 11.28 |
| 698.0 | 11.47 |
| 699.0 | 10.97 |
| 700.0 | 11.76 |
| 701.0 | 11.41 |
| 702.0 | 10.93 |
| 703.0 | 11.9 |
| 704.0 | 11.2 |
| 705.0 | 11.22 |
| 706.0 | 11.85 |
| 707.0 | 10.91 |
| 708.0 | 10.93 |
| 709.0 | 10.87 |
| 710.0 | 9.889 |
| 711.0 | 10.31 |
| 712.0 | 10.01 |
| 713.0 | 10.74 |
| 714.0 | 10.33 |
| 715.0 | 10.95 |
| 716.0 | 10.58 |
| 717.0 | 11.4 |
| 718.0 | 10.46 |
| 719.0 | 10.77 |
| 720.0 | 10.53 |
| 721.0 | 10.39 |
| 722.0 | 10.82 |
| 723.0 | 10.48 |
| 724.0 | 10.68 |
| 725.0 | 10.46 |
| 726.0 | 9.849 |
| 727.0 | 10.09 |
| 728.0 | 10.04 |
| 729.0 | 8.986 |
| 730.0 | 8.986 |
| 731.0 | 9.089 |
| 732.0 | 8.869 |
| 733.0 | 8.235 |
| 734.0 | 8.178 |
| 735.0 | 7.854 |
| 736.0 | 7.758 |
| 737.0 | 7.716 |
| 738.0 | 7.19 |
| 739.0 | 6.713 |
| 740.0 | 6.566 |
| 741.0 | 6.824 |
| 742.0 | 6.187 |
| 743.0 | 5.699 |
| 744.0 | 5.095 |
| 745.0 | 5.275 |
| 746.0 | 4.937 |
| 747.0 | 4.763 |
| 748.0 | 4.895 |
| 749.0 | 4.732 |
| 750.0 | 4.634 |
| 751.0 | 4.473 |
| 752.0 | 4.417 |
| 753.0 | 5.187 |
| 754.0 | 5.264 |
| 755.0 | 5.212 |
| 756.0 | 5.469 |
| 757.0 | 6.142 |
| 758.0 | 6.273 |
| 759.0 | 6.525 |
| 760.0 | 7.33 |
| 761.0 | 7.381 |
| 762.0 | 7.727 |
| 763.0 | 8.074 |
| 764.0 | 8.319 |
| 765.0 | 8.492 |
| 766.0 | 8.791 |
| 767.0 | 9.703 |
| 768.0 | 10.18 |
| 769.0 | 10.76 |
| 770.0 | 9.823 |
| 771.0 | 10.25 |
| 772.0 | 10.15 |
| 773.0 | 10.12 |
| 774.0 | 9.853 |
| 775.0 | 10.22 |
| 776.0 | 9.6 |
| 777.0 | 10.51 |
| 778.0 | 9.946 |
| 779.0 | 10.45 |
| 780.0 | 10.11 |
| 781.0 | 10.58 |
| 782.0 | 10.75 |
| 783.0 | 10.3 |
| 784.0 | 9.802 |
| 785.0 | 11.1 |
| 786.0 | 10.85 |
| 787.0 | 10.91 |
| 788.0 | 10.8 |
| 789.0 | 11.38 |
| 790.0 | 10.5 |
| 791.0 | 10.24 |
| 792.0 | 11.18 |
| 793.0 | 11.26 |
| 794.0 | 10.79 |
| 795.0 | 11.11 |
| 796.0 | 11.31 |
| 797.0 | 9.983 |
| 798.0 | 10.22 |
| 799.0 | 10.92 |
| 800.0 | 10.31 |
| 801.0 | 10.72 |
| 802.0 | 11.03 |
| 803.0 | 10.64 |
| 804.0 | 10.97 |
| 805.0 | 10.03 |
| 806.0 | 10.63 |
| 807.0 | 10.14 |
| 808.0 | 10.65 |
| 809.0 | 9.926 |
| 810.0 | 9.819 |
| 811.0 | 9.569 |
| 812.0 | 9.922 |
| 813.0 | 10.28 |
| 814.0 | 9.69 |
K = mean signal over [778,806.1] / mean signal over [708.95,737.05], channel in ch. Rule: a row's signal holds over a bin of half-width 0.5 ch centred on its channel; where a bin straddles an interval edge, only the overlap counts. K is 1.08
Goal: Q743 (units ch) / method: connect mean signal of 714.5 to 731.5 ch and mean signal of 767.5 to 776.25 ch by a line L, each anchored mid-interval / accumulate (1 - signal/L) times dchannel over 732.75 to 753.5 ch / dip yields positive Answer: 8.5 ch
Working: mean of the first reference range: 10.3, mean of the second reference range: 10.1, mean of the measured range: 6.04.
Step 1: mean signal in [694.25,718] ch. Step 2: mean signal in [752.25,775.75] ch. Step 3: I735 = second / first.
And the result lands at 0.74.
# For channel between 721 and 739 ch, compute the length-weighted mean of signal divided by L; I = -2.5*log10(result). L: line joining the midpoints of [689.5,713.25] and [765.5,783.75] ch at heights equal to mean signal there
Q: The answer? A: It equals 0.180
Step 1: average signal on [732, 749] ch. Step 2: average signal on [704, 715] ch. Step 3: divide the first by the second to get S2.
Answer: 0.6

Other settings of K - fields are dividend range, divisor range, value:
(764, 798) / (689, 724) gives 0.94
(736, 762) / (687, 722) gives 0.53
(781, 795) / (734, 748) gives 1.69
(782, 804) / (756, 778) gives 1.22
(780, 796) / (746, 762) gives 1.93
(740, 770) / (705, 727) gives 0.62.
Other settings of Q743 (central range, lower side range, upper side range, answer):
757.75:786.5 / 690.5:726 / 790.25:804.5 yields 3.6 ch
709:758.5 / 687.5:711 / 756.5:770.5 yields 8.9 ch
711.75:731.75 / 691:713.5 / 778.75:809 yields 1.4 ch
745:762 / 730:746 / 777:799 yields 5.6 ch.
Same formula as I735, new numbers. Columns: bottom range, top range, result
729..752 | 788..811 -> 1.61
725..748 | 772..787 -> 1.37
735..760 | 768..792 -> 1.79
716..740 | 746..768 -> 0.69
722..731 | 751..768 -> 0.70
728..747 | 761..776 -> 1.30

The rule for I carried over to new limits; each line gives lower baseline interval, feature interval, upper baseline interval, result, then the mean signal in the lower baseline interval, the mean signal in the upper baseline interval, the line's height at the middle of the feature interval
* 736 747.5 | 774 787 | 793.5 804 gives -0.12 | 6.16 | 10.7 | 9.26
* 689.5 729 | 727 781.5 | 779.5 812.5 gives 0.35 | 10.9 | 10.6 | 10.7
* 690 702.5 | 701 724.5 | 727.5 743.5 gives -0.10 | 11.3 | 7.81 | 9.85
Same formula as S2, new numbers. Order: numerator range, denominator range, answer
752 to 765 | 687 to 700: 0.58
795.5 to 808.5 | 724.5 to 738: 1.19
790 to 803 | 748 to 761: 1.94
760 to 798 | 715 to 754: 1.27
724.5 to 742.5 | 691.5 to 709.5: 0.73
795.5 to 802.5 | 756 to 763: 1.55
